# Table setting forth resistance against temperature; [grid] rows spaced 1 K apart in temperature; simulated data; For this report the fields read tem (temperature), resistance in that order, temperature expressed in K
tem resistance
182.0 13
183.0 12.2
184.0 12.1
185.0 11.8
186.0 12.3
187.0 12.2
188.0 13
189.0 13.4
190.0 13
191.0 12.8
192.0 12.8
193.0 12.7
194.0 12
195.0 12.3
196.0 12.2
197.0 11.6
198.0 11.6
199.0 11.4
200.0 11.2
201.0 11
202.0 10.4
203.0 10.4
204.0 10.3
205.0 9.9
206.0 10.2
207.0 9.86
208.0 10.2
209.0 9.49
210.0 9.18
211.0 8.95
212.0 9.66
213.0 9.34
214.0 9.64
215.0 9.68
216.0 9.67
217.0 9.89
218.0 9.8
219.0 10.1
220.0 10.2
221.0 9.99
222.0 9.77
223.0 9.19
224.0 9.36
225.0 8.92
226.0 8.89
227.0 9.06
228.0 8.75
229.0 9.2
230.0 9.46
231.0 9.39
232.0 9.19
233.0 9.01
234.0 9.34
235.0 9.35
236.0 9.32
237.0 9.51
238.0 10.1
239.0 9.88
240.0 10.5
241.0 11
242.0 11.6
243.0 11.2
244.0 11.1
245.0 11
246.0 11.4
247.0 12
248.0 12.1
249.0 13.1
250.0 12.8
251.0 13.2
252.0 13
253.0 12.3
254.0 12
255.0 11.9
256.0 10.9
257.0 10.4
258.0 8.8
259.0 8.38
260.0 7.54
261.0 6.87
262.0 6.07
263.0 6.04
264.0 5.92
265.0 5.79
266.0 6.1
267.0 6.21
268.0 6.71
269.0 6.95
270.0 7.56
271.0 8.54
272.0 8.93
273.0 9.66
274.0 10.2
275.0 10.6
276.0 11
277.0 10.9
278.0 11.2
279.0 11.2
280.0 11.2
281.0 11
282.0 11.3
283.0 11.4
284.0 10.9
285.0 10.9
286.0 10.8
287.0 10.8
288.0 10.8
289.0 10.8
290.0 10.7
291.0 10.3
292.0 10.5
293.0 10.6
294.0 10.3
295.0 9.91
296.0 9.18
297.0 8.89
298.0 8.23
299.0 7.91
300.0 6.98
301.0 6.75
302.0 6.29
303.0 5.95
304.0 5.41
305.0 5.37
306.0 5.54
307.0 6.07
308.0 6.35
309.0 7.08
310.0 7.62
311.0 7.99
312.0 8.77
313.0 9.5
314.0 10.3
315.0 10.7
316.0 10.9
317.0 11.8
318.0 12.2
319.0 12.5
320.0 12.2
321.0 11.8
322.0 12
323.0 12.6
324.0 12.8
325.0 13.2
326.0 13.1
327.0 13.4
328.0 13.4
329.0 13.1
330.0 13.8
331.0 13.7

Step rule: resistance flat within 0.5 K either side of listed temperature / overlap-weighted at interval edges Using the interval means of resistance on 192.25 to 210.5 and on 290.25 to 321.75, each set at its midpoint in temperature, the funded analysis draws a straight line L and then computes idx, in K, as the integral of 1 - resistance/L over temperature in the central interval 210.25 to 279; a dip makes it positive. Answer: 2.8 K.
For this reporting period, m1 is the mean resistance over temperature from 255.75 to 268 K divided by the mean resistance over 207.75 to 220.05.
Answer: 0.76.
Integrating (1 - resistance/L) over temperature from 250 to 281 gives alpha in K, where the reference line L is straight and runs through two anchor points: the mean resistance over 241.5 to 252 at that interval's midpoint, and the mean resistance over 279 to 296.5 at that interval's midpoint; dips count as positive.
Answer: 5.7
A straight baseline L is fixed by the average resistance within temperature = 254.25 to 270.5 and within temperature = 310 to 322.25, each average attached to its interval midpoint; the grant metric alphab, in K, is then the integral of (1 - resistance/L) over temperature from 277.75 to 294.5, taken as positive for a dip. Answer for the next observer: -3.4 K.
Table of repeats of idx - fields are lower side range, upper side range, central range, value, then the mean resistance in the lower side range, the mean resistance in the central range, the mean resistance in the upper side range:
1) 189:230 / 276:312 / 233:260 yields -3.0 K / 10.4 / 10.9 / 9.08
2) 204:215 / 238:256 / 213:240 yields 2.7 K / 9.67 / 9.5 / 11.7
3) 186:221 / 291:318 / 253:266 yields 1.5 K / 10.9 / 8.45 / 8.38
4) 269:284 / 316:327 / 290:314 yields 7.2 K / 10.2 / 8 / 12.4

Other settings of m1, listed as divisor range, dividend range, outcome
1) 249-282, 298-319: 0.86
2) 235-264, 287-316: 0.81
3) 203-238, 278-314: 0.94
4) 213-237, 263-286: 0.98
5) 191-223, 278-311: 0.86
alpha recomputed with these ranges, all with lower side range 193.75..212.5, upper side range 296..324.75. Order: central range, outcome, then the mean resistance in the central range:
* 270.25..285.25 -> -1.7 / 10.5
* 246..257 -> -2.6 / 12.2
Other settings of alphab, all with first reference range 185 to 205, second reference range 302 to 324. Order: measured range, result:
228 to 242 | 1.6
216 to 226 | 1.4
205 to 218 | 2.1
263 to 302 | 2.1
